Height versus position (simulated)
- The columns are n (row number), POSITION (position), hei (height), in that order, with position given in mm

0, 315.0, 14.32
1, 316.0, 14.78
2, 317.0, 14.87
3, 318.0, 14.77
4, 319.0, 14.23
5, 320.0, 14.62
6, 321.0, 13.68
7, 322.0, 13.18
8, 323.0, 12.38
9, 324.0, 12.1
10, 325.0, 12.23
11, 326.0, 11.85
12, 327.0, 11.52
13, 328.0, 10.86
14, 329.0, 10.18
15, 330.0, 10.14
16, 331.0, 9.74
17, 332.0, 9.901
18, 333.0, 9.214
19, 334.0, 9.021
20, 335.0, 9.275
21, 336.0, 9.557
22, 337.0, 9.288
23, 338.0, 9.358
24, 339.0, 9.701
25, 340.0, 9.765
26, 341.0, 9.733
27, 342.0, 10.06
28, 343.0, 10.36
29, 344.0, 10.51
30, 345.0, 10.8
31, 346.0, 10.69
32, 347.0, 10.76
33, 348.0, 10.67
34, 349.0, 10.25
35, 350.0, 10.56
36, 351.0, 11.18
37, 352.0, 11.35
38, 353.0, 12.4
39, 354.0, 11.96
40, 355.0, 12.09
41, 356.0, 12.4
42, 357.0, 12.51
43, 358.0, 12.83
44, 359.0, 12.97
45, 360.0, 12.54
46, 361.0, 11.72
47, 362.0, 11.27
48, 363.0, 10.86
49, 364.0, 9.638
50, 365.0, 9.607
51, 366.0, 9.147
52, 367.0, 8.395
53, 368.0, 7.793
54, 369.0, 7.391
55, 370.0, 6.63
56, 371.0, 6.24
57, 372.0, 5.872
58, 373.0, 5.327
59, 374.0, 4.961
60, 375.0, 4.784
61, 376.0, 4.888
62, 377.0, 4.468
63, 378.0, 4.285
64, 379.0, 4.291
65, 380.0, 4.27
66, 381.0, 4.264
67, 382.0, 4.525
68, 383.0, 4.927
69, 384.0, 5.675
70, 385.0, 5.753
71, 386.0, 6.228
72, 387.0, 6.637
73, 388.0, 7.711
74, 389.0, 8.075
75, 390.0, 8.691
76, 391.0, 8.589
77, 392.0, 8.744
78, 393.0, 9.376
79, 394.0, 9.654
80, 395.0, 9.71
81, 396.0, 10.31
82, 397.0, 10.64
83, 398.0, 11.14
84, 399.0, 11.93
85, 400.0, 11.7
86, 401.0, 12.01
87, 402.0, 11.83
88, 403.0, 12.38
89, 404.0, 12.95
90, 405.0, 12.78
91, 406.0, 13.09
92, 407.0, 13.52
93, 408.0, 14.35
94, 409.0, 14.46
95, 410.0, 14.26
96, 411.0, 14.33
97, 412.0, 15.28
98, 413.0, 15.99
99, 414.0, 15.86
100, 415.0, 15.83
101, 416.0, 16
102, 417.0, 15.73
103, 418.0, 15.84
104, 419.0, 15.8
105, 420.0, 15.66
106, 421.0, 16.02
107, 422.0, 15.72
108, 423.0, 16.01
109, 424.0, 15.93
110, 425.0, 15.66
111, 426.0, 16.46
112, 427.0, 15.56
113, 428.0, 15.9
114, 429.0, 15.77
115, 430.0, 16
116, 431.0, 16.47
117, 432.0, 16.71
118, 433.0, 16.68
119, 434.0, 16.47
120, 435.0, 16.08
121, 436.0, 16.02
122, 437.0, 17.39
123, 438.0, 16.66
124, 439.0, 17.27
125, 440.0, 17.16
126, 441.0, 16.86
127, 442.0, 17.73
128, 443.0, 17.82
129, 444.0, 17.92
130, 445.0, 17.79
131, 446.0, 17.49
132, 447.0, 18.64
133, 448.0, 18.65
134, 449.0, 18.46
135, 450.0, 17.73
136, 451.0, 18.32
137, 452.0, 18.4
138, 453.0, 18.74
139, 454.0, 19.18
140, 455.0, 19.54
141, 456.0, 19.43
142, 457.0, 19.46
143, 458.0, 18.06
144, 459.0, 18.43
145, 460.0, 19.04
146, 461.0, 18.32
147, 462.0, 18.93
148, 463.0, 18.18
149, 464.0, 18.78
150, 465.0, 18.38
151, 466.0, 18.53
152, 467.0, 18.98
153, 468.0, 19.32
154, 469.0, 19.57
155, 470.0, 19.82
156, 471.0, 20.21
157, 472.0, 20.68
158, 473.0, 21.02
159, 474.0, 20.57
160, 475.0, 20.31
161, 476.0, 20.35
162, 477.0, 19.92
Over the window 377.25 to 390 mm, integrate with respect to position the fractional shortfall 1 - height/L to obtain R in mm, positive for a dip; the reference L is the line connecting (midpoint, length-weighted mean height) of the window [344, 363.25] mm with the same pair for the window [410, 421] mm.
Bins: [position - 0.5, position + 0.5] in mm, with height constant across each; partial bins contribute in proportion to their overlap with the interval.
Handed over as 7.4 mm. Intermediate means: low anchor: 11.6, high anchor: 15.6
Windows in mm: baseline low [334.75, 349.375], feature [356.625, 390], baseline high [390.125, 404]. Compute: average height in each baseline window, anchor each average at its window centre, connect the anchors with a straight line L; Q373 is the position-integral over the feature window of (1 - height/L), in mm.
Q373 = 9.3 mm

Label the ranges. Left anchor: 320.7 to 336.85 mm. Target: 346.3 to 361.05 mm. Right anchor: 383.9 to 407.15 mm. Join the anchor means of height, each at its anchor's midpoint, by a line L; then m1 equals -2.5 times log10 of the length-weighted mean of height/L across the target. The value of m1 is -0.12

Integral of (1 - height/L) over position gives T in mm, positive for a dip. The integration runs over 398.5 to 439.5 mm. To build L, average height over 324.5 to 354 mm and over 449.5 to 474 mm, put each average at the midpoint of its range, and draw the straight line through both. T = 2.43 mm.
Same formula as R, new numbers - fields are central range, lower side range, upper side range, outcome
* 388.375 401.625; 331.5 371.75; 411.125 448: 3.56 mm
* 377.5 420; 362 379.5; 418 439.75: 3.71 mm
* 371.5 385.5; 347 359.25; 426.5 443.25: 8.83 mm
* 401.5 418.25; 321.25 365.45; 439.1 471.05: 1.19 mm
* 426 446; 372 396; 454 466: -2.57 mm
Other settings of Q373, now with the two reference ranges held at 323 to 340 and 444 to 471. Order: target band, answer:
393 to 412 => 3.5 mm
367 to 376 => 4.7 mm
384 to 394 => 4.5 mm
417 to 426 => 0.2 mm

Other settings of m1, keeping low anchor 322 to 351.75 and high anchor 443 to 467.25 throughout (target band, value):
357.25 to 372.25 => 0.26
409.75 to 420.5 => 0.02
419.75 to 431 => 0.04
